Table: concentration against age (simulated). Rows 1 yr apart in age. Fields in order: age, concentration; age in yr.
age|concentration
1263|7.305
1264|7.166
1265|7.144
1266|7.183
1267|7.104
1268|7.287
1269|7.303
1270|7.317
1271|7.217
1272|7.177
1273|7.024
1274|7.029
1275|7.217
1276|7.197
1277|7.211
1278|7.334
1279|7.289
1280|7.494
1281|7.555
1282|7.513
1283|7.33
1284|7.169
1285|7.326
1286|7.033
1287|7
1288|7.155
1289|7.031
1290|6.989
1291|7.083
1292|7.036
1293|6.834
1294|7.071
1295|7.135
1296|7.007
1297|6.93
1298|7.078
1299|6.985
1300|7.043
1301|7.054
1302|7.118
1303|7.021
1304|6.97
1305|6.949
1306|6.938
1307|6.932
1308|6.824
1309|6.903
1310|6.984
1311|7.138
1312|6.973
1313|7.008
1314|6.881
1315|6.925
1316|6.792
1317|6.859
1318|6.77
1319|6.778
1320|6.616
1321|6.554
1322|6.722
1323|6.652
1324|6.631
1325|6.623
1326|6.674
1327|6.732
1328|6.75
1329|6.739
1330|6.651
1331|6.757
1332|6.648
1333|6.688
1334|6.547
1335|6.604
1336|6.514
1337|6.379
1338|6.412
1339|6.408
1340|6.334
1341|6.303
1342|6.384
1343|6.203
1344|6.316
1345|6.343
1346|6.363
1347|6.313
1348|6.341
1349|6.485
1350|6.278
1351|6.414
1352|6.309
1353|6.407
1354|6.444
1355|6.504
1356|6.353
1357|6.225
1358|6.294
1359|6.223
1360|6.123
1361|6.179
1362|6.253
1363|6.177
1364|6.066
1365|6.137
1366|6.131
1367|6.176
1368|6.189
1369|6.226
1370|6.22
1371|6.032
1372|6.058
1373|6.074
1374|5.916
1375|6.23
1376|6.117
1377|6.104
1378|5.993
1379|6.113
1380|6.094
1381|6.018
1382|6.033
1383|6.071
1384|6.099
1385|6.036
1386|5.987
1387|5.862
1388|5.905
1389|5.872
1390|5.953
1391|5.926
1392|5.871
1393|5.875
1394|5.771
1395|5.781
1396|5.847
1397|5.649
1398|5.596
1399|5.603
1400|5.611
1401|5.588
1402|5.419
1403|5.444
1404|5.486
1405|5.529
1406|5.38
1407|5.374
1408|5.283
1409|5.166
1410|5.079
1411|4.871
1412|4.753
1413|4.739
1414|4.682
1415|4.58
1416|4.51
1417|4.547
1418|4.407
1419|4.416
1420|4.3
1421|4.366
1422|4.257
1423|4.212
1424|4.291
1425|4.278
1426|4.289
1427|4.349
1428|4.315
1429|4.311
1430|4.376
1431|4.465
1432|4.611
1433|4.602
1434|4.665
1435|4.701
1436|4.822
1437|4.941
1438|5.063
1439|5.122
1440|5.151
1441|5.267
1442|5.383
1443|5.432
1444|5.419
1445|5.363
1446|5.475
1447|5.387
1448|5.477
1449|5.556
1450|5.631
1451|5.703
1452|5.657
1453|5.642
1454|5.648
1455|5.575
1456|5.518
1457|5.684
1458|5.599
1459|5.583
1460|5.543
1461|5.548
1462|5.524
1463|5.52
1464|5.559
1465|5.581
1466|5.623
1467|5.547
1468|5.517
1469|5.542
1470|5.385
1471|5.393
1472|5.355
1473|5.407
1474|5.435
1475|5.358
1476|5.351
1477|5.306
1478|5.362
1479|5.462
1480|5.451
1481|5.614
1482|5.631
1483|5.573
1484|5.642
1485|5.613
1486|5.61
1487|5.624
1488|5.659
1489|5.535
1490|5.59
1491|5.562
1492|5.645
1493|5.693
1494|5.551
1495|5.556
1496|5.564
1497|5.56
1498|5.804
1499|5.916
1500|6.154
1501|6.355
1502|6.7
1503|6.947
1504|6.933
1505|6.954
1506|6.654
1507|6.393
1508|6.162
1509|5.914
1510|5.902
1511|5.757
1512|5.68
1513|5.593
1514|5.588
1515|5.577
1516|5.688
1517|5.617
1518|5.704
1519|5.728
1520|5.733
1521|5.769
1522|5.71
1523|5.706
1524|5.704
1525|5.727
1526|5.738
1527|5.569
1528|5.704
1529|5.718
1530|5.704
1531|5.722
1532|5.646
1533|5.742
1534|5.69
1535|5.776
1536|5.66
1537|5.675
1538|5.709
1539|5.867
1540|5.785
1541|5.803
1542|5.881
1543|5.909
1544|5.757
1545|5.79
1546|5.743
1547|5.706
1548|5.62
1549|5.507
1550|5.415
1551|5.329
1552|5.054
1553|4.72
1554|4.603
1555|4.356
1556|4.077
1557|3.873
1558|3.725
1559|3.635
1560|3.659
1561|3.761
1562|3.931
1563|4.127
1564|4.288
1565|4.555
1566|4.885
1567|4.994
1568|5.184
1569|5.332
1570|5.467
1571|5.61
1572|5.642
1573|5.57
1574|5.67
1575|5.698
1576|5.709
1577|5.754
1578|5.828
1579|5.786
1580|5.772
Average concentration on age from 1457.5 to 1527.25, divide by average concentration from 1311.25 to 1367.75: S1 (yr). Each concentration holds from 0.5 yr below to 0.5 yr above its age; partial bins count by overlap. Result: 0.9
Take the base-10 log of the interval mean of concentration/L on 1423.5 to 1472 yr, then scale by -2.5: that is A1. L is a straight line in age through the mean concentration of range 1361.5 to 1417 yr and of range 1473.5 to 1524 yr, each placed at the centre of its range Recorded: 0.111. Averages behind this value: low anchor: 5.73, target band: 5.2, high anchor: 5.79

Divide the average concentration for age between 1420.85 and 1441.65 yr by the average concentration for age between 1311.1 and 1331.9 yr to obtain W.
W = 0.7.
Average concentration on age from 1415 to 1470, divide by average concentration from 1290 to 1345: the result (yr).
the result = 0.7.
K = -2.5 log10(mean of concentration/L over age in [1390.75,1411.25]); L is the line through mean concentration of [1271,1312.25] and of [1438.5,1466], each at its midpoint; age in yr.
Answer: 0.09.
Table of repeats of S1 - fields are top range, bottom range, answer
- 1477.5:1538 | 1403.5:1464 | 1.15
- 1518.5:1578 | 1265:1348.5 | 0.77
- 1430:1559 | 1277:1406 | 0.85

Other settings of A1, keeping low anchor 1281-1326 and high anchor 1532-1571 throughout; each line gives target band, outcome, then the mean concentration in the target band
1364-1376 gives 0.06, 6.12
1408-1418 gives 0.27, 4.78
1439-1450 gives 0.10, 5.39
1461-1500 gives 0.01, 5.55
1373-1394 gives 0.06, 6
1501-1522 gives -0.13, 6.05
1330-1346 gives 0.04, 6.46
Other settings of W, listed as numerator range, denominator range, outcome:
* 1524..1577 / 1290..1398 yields 0.81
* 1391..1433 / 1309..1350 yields 0.75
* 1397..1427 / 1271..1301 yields 0.69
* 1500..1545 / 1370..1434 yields 1.11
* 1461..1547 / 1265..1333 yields 0.82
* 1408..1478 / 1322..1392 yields 0.81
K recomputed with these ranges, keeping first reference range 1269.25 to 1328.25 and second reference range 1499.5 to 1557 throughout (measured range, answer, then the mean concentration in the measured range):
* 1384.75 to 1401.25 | 0.12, 5.81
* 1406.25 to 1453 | 0.27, 4.87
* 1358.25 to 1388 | 0.08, 6.1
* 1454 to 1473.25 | 0.10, 5.53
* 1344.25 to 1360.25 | 0.06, 6.34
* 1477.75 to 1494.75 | 0.07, 5.58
